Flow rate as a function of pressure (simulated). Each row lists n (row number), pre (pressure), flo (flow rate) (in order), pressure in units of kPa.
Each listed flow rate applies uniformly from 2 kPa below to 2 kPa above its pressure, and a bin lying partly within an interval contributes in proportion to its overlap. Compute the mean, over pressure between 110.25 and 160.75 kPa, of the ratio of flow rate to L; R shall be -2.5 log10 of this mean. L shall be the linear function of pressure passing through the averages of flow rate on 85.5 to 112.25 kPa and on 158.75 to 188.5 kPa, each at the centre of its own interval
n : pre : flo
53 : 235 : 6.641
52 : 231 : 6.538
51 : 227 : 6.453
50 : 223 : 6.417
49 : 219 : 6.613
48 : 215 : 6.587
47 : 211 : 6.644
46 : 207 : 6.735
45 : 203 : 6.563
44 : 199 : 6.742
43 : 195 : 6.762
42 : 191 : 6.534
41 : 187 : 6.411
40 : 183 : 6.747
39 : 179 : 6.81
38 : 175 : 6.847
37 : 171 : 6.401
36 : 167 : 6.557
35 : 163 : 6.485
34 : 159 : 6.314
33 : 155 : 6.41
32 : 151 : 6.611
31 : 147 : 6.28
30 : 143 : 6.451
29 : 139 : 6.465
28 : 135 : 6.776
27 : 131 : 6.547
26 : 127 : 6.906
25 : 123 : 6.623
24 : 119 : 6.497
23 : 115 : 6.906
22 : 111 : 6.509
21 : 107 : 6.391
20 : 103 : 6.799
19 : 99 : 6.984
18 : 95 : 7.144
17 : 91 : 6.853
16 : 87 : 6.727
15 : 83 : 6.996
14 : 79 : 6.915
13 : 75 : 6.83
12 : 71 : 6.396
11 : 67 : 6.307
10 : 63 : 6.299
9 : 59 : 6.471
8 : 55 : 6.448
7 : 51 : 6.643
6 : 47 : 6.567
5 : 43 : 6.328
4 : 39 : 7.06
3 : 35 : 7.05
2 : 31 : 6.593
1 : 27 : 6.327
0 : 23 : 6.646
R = 0.02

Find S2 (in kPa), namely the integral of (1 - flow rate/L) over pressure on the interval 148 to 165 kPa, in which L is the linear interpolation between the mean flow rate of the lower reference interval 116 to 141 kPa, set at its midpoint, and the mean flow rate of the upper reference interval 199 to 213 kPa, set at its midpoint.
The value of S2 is 0.5 kPa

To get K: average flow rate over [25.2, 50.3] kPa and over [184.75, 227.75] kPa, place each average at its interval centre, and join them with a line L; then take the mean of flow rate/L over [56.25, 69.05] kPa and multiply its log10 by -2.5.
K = 0.05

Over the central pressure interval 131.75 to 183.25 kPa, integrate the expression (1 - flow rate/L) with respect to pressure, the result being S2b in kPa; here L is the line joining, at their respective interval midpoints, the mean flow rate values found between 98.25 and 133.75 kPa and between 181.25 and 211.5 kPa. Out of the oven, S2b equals 0.9 kPa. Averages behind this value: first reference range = 6.68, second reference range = 6.64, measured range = 6.54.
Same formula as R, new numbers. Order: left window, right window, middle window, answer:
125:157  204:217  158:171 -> 0.022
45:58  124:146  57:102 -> -0.025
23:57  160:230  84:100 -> -0.049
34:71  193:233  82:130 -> -0.032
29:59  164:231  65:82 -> 0.002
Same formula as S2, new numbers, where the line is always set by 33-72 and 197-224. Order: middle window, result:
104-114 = 0.1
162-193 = 0.0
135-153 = 0.3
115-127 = -0.2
